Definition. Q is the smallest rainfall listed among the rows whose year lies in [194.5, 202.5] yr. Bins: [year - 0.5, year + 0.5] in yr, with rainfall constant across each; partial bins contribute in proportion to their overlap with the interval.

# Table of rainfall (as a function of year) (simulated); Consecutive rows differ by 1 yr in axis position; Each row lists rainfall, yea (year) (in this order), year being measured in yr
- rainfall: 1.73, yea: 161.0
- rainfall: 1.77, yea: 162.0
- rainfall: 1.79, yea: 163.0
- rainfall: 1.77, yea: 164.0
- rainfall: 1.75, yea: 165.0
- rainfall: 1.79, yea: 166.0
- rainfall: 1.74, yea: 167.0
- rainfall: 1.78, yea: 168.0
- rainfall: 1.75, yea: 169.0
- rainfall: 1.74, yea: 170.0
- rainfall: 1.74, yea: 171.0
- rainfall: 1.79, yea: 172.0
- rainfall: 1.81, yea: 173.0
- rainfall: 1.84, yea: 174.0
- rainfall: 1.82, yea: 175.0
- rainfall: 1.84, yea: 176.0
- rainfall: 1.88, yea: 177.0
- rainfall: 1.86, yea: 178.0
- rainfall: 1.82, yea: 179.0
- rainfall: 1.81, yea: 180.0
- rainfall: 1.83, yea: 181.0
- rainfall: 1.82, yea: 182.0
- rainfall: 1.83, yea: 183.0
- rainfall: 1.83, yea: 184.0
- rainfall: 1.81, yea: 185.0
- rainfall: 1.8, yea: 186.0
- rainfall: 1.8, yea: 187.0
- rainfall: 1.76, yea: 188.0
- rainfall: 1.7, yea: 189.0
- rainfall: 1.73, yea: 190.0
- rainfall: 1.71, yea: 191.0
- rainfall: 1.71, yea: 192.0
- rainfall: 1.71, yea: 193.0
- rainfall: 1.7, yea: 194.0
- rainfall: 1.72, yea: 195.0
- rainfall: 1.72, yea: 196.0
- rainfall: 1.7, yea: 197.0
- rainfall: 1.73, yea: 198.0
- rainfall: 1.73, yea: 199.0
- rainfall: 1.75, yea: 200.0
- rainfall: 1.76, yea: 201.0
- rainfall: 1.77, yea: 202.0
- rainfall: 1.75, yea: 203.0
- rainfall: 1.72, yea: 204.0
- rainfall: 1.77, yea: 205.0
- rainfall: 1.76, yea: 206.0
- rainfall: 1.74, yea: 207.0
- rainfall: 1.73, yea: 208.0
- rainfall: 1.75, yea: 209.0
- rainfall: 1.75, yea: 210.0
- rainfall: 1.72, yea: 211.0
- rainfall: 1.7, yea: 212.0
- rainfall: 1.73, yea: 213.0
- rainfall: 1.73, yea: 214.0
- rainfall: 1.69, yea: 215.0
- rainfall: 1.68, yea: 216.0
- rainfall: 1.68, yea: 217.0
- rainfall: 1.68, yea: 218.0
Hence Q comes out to 1.7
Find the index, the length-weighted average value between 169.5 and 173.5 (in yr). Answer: 1.77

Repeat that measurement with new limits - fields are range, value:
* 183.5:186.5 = 1.81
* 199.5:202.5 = 1.76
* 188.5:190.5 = 1.71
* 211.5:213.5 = 1.71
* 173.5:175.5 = 1.83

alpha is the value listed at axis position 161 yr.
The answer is 1.73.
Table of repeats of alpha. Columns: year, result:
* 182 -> 1.82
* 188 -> 1.76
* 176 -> 1.84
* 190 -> 1.73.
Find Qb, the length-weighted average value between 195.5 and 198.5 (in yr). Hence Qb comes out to 1.72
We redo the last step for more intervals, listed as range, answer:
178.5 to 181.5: 1.82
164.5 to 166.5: 1.77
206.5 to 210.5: 1.74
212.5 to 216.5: 1.71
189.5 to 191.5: 1.72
